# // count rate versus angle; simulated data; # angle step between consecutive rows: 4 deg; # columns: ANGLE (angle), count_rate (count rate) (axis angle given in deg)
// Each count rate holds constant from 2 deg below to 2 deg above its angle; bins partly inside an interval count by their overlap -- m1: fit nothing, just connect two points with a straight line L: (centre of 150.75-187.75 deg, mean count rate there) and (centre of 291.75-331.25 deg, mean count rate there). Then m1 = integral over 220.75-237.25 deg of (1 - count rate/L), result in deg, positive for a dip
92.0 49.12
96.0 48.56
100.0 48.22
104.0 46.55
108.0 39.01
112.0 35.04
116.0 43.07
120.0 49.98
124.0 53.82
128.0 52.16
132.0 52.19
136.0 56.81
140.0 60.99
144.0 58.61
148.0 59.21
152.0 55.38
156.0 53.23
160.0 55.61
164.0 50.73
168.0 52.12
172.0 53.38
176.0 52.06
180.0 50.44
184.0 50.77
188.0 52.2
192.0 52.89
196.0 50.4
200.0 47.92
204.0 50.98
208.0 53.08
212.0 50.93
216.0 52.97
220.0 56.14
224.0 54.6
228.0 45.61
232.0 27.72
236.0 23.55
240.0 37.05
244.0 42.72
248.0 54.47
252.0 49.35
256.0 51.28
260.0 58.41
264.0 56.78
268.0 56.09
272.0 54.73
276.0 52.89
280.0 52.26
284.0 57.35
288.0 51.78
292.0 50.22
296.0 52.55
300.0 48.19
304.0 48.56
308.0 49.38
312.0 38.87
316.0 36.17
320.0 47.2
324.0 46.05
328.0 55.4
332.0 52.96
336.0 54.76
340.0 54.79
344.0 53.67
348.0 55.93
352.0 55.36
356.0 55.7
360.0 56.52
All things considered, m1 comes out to 3.4 deg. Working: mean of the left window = 52.6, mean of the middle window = 39.9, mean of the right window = 47.3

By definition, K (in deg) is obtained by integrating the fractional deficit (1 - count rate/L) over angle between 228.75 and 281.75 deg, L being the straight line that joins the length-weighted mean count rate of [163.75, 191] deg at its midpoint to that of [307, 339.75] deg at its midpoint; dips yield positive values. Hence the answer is 2.4 deg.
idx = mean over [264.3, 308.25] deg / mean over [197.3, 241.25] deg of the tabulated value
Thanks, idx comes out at 1.15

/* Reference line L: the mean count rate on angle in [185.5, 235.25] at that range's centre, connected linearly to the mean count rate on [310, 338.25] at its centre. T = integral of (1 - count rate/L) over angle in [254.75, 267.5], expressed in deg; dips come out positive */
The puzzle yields -2.0 deg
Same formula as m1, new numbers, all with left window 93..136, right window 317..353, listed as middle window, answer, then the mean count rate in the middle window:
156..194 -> -2.8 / 52.3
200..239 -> 2.9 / 46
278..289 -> -0.6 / 54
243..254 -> 0.2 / 49.4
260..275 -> -1.5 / 56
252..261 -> -0.5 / 53.2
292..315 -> 2.0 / 47.3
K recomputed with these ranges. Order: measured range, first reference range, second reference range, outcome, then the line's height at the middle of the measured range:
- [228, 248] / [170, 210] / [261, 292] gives 6.36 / 53.1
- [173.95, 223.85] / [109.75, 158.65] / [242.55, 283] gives 0.94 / 52.8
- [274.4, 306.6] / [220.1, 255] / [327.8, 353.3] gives -1.83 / 48.9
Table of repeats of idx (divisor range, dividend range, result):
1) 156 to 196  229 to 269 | 0.87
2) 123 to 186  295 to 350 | 0.91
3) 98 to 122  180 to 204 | 1.16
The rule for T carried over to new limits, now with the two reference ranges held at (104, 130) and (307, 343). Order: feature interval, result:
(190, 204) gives -1.13 deg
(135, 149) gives -3.99 deg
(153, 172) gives -2.82 deg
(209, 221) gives -1.56 deg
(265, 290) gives -3.37 deg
